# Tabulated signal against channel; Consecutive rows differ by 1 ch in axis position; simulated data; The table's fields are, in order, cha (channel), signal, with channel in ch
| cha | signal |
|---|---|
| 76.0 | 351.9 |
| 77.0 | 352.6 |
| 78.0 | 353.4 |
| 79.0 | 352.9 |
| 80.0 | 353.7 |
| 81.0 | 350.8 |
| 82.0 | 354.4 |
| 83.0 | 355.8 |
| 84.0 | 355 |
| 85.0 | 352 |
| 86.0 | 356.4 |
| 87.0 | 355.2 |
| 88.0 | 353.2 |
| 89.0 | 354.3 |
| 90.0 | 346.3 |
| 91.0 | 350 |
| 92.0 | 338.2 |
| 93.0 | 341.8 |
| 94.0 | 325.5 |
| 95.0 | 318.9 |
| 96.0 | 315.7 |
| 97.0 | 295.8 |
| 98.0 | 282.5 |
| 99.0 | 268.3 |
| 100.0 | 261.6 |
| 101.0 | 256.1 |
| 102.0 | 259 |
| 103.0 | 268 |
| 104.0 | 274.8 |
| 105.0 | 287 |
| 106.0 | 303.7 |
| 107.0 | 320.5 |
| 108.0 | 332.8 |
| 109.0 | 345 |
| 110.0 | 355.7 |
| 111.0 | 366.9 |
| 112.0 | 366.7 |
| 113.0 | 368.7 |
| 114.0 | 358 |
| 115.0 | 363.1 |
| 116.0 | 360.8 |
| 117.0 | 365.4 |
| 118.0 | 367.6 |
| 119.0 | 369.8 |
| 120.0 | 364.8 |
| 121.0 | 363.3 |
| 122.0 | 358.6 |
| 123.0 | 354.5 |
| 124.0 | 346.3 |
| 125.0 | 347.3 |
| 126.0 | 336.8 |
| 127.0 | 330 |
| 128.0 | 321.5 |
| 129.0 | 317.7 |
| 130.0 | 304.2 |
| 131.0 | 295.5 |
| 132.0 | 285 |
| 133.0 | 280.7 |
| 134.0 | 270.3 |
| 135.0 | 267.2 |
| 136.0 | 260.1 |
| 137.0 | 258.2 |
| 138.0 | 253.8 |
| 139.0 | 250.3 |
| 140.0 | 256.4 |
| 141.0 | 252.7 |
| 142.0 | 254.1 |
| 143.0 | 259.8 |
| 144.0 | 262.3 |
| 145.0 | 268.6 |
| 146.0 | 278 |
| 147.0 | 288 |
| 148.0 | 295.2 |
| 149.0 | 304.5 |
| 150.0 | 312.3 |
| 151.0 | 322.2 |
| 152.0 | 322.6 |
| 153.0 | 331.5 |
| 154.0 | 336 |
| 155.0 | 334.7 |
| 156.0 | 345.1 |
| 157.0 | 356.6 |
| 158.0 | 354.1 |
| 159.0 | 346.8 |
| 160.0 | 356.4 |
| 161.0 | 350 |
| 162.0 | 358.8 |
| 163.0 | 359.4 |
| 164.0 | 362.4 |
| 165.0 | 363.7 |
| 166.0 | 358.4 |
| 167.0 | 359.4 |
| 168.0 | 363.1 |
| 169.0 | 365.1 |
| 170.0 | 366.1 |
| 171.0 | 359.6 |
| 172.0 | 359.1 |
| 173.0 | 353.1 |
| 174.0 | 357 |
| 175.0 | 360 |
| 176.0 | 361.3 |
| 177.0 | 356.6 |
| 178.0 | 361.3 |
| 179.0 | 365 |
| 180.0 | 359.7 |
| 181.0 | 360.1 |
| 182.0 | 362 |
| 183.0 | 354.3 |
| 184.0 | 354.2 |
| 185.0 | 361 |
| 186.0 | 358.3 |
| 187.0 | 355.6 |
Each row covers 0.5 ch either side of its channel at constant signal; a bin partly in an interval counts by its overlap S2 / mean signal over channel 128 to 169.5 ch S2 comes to 310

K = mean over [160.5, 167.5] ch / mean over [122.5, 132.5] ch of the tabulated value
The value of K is 1.1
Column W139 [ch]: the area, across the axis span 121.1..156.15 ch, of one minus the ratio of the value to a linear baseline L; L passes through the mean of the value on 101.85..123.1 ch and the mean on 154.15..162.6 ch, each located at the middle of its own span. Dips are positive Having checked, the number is 4.7 ch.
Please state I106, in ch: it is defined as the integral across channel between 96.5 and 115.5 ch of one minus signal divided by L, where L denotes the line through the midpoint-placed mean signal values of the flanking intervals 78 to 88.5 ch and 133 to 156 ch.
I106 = 0.88 ch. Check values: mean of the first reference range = 354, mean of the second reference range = 285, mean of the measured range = 312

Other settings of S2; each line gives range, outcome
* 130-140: 270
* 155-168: 355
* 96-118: 318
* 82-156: 316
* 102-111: 311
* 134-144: 258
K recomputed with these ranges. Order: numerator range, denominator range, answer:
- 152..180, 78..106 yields 1.10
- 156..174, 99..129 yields 1.08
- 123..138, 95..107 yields 1.07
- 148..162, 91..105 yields 1.14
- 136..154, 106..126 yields 0.79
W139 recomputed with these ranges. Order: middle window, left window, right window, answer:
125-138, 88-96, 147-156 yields 1.3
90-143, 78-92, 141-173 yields 4.5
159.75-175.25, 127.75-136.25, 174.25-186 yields -0.8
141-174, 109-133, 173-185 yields 2.2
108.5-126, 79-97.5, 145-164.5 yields -1.1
